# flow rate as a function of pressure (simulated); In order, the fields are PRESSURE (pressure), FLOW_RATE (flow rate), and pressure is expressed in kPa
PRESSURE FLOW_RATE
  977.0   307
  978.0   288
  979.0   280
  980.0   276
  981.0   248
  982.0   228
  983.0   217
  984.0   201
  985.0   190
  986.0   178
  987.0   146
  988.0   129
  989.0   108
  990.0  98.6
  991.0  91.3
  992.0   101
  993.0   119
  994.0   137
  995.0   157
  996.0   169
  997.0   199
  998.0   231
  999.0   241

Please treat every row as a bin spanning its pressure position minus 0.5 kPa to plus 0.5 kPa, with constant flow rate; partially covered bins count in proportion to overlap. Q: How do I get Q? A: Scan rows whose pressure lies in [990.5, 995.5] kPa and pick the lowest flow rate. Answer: 91.3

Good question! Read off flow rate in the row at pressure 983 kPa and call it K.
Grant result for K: 217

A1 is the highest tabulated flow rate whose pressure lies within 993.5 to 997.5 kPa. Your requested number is 199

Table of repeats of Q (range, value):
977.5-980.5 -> 276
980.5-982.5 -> 228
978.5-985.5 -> 190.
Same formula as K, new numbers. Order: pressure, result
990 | 98.6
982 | 228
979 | 280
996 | 169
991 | 91.3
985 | 190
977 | 307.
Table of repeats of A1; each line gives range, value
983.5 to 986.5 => 201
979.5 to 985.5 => 276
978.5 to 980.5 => 280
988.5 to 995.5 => 157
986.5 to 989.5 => 146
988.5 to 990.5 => 108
